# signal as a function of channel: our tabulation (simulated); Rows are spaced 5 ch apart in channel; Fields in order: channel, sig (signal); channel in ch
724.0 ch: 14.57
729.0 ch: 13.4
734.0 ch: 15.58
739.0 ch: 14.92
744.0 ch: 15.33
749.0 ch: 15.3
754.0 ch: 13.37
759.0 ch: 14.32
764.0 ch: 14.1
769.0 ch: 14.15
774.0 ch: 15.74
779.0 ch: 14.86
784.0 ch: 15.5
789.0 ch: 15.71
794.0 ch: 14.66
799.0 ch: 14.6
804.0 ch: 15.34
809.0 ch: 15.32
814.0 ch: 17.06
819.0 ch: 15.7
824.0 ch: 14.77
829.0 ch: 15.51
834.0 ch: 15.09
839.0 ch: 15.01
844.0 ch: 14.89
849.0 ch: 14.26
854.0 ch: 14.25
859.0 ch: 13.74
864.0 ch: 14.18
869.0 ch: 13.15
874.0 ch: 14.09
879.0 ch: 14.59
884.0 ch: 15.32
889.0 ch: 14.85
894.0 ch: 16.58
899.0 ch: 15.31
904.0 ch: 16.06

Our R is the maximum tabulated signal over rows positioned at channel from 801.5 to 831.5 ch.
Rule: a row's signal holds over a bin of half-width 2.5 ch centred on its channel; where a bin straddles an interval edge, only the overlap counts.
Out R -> 17.06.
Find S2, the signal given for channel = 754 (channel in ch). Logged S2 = 13.37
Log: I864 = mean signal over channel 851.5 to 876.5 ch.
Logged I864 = 13.9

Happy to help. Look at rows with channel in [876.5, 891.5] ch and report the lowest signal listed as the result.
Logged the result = 14.59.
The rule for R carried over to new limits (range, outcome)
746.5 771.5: 15.3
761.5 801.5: 15.74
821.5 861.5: 15.51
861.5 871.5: 14.18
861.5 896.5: 16.58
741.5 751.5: 15.33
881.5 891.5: 15.32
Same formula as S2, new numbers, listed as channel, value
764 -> 14.1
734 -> 15.58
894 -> 16.58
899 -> 15.31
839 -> 15.01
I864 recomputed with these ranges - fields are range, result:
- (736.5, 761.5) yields 14.6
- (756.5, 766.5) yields 14.2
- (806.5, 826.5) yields 15.7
